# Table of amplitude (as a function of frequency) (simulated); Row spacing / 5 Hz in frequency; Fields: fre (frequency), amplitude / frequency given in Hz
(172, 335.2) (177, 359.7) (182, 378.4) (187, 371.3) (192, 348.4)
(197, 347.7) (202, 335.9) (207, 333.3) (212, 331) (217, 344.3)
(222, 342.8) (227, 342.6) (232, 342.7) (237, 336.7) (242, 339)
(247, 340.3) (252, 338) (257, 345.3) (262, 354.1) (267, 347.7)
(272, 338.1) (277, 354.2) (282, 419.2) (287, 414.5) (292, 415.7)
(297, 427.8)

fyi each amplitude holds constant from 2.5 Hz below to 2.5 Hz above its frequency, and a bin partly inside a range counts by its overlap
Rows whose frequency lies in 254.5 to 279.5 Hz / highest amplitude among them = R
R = 354.2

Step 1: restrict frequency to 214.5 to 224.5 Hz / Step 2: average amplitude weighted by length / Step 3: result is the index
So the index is 344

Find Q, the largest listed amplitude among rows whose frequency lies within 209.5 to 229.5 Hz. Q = 344.3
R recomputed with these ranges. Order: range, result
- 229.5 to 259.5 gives 345.3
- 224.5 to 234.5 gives 342.7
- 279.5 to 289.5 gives 419.2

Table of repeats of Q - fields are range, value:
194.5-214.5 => 347.7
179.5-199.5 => 378.4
